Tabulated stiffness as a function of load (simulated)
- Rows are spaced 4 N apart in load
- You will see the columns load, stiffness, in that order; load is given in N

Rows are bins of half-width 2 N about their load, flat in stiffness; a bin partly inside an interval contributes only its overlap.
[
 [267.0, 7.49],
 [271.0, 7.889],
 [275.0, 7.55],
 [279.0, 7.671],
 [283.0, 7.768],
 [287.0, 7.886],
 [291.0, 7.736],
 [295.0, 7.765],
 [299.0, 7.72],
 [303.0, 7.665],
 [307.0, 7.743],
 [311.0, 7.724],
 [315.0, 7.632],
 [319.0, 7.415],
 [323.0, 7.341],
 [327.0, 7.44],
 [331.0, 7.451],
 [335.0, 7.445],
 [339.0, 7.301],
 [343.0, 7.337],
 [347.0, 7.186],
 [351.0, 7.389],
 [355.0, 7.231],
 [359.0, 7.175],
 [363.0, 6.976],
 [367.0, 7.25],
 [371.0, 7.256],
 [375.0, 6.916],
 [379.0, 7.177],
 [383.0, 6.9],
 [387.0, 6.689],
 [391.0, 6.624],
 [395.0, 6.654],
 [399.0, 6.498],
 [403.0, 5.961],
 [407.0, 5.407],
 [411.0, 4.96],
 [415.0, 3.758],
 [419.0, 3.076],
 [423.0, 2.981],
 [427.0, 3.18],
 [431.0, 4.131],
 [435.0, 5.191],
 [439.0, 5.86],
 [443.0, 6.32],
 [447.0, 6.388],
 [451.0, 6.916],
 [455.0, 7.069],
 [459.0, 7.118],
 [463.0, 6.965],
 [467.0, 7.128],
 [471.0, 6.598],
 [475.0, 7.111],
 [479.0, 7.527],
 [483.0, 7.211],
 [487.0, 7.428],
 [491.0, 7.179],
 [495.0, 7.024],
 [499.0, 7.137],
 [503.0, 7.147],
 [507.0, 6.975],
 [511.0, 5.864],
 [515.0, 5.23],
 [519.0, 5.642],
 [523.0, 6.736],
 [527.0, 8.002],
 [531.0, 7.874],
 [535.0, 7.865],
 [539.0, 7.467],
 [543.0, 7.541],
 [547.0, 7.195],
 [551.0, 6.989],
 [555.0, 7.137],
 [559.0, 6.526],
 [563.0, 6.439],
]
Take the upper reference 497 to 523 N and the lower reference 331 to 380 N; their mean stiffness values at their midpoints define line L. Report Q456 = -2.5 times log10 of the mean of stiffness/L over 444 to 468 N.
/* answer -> -0.04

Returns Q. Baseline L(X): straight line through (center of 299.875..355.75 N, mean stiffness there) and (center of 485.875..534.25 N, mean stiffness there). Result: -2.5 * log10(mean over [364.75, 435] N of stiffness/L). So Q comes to 0.28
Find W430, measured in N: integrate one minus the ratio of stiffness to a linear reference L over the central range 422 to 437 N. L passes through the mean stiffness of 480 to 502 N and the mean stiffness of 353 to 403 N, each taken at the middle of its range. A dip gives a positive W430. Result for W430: 6.6 N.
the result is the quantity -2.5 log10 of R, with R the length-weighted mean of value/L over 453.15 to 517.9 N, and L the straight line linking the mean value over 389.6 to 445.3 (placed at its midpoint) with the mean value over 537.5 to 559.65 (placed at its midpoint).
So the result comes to -0.13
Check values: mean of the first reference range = 5.03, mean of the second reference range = 7.17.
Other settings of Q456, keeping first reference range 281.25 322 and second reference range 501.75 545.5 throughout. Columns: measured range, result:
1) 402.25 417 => 0.428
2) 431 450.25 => 0.235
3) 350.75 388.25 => 0.056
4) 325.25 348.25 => 0.031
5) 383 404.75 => 0.133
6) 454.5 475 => 0.024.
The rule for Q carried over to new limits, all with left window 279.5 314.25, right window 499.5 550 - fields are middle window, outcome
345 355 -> 0.04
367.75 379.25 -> 0.05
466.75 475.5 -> 0.04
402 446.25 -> 0.49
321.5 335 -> 0.03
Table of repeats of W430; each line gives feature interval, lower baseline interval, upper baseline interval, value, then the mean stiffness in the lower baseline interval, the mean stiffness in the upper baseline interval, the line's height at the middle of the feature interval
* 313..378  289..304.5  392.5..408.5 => -2.9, 7.72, 6.17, 6.99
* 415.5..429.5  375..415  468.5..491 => 7.2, 6.22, 7.17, 6.53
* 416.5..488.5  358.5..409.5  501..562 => 8.8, 6.7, 6.94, 6.81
